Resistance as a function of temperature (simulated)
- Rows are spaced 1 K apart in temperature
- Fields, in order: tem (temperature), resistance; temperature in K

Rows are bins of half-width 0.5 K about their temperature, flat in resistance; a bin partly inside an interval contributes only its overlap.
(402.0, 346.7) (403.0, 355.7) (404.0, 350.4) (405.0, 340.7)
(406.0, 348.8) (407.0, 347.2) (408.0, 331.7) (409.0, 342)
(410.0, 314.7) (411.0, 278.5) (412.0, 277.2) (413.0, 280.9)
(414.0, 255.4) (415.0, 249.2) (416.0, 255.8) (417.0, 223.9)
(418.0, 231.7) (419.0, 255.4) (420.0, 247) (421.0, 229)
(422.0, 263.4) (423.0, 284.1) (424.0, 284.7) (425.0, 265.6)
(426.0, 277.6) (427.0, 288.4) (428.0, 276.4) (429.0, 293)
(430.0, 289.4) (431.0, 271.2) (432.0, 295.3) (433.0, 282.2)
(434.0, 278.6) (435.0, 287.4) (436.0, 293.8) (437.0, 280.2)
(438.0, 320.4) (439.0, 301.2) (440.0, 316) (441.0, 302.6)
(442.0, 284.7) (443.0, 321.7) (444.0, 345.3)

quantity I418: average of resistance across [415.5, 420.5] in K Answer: 243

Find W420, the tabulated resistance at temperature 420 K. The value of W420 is 247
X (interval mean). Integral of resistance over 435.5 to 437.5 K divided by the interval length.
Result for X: 287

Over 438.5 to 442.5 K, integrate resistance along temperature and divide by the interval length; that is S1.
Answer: 301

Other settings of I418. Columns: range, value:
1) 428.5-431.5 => 285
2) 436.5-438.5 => 300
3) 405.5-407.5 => 348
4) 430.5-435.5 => 283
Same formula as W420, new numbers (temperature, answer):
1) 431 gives 271.2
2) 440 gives 316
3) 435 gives 287.4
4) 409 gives 342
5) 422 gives 263.4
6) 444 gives 345.3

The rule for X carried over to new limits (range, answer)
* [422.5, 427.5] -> 280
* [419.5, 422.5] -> 246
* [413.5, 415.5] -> 252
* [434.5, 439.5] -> 297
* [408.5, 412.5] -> 303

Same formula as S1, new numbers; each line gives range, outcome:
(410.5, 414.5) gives 273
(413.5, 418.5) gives 243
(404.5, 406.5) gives 345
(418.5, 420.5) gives 251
